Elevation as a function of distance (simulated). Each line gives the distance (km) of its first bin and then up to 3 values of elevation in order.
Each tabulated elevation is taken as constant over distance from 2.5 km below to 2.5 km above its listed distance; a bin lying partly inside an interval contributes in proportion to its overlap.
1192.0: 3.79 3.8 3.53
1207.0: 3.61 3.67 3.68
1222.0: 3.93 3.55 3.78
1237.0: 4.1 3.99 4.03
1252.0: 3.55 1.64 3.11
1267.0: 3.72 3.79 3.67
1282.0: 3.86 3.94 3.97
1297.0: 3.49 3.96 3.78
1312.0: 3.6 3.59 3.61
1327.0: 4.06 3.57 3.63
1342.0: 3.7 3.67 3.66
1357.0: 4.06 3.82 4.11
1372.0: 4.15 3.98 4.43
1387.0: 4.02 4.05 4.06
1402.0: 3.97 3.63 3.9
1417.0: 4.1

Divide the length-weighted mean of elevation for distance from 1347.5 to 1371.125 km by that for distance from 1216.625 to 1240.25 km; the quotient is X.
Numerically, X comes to 1.0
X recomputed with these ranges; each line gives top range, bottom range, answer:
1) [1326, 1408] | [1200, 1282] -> 1.09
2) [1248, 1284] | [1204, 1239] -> 0.89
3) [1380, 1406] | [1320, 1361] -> 1.09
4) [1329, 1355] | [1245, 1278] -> 1.10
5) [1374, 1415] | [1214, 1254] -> 1.05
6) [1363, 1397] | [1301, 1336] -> 1.10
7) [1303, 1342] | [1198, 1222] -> 1.01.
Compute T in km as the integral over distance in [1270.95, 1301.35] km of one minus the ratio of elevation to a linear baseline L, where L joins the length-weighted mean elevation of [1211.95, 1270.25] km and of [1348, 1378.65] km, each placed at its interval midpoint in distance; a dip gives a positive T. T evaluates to -0.8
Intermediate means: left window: 3.56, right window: 3.95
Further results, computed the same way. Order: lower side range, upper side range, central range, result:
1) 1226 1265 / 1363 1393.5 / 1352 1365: 0.4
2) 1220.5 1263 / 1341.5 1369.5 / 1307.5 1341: 0.7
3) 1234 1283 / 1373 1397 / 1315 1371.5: 2.0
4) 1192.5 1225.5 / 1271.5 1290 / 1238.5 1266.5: 3.3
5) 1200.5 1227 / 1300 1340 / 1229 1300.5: 1.5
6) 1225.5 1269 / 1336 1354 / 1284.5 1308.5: -1.7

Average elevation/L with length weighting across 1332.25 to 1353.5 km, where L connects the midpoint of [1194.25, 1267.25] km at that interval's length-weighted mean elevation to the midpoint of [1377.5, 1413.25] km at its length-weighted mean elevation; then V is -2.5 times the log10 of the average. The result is 0.06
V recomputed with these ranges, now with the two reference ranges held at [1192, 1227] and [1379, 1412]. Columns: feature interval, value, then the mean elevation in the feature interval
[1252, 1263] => 0.43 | 2.54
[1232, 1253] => -0.05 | 3.93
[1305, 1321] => 0.07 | 3.65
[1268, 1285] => 0.01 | 3.77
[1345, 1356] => 0.06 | 3.72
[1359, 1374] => -0.02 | 4.02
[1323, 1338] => 0.04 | 3.75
